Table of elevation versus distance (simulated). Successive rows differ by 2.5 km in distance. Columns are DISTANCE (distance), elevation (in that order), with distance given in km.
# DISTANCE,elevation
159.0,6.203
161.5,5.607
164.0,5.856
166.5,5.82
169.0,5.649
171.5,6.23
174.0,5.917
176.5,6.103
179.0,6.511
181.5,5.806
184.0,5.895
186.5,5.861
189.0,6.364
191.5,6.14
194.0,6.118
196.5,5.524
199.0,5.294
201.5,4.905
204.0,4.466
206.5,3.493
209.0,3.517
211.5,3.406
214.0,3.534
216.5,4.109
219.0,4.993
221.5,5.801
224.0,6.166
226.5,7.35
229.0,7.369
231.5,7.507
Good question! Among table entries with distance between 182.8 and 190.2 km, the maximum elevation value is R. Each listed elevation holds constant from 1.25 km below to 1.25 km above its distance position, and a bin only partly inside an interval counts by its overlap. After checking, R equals 6.364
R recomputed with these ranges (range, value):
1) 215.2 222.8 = 5.801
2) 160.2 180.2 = 6.511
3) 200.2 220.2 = 4.993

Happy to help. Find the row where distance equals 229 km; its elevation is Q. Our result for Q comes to 7.369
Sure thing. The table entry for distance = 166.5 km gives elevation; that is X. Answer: 5.82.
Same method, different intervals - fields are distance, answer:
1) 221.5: 5.801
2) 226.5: 7.35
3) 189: 6.364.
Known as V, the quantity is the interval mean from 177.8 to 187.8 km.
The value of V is 6.02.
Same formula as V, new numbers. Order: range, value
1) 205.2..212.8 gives 3.48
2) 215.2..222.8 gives 4.97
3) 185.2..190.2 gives 6.11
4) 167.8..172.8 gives 5.94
